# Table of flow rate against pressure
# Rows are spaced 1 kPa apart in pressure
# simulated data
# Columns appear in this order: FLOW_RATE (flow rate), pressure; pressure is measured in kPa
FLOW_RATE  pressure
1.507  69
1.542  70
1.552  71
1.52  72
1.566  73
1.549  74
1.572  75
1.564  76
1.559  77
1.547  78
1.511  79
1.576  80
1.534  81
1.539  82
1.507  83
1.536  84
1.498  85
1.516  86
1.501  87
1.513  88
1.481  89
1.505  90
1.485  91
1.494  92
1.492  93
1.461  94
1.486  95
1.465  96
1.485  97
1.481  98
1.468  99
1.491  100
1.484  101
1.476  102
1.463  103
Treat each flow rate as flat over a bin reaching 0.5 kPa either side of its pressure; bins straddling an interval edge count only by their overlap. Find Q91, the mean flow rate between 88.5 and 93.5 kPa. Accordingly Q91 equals 1.49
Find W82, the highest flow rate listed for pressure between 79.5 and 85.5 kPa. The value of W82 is 1.576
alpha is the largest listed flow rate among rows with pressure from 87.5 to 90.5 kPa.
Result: 1.513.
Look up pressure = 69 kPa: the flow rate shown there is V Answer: 1.507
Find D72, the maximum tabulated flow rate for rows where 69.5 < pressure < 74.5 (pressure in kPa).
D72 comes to 1.566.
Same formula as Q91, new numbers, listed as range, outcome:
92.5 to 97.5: 1.48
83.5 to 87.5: 1.51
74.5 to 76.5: 1.57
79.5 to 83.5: 1.54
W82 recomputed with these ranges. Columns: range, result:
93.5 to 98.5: 1.486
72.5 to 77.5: 1.572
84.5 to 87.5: 1.516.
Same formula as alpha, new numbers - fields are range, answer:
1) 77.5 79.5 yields 1.547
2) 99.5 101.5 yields 1.491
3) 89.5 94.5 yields 1.505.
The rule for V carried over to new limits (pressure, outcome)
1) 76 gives 1.564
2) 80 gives 1.576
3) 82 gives 1.539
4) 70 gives 1.542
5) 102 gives 1.476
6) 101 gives 1.484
